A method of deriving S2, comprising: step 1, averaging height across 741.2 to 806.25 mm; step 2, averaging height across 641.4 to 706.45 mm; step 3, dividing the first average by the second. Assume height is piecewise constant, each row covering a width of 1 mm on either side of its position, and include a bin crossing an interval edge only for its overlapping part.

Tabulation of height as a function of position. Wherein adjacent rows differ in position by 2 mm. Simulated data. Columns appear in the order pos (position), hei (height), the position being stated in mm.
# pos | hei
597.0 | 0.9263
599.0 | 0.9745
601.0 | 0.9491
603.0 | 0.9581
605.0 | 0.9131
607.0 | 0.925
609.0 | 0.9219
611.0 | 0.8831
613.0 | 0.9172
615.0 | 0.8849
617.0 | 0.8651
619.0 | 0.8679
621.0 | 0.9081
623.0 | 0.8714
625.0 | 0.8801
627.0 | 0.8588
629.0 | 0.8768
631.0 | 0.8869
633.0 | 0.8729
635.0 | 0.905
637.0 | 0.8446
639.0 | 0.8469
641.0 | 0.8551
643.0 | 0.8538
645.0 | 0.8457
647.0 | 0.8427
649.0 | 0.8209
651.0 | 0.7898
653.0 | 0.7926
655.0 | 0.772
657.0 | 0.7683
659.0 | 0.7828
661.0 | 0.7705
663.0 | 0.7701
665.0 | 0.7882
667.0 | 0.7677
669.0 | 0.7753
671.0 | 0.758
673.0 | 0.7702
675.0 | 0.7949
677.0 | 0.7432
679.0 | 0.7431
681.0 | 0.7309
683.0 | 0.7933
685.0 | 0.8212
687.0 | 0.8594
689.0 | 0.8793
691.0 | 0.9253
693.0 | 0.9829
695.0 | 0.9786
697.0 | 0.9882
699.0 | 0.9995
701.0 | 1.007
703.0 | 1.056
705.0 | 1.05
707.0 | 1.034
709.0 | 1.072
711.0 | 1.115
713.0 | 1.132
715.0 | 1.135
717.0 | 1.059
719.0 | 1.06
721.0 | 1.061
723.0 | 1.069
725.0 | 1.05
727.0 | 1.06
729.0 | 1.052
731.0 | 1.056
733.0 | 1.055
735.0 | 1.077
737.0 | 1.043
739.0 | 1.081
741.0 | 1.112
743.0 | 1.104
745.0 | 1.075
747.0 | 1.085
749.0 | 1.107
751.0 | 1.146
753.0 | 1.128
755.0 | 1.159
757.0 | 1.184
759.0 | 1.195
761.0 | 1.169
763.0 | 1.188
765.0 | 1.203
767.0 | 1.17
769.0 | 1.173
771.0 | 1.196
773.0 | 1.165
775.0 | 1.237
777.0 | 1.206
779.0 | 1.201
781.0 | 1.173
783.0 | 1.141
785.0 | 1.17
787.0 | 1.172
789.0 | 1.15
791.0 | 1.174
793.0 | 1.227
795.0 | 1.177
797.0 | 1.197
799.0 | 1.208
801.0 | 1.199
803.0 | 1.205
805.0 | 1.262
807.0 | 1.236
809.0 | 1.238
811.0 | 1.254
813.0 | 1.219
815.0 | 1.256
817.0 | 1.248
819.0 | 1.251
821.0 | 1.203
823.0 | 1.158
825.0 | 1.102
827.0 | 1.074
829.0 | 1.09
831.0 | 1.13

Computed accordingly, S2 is 1.39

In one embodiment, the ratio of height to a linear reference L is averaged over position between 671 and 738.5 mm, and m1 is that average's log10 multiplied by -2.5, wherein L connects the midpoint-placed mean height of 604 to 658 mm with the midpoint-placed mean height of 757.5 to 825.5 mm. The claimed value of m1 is 0.048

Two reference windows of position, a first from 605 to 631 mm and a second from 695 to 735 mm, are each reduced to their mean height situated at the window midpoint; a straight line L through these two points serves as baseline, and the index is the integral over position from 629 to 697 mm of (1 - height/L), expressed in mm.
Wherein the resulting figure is 9.9 mm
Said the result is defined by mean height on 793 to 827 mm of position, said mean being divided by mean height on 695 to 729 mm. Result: 1.1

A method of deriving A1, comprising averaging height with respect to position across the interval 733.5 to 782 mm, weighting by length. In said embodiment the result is 1.15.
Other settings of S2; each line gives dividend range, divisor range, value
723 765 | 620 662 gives 1.32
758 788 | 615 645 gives 1.36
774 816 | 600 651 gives 1.37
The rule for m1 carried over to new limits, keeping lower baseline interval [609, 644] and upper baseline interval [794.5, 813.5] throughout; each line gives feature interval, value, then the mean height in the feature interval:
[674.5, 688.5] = 0.242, 0.787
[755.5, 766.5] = -0.045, 1.19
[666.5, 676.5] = 0.241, 0.772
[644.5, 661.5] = 0.164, 0.798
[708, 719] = -0.054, 1.1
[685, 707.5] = 0.047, 0.97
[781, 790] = 0.023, 1.16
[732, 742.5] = 0.016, 1.08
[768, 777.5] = -0.032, 1.19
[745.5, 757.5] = -0.011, 1.13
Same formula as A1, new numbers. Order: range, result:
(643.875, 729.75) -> 0.908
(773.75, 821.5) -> 1.21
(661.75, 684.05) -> 0.767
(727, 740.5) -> 1.06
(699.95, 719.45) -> 1.07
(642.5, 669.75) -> 0.795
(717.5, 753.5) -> 1.08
